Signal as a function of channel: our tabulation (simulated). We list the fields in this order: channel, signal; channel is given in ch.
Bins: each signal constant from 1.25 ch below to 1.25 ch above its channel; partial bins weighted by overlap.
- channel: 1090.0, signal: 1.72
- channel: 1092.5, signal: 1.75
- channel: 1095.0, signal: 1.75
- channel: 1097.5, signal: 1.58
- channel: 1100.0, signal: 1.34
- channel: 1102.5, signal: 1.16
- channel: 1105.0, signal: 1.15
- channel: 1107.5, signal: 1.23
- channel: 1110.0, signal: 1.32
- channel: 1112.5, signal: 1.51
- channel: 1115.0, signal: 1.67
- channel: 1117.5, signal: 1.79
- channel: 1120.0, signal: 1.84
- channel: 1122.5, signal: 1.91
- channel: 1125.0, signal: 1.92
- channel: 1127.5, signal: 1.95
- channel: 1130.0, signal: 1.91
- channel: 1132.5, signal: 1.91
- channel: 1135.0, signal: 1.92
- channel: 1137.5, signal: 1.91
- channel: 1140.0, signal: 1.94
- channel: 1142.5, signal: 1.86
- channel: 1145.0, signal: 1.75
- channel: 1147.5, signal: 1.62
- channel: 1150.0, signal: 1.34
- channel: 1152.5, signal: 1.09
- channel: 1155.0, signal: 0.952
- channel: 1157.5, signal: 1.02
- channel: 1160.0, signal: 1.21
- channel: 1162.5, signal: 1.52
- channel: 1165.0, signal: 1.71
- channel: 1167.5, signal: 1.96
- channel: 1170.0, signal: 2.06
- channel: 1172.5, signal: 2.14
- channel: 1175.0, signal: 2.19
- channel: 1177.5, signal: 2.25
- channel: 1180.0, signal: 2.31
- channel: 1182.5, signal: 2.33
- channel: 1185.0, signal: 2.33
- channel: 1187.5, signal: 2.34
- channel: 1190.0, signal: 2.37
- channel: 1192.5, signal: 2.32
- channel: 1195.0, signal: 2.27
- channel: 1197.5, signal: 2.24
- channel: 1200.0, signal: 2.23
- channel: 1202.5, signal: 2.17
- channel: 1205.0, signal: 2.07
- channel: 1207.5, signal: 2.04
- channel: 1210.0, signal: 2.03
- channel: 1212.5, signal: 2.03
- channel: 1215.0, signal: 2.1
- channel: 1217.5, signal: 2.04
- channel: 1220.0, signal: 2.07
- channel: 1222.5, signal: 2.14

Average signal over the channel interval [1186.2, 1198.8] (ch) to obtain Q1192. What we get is 2.31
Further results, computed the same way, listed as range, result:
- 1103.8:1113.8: 1.31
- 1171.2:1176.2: 2.16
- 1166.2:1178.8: 2.12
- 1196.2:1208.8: 2.15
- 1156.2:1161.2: 1.11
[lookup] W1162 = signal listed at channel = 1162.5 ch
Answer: 1.52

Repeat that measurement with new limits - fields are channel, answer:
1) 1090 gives 1.72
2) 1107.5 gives 1.23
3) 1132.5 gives 1.91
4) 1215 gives 2.1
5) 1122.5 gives 1.91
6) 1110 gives 1.32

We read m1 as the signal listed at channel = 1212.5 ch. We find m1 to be 2.03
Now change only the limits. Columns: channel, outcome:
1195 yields 2.27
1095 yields 1.75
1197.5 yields 2.24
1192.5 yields 2.32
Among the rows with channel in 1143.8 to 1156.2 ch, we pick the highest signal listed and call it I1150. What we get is 1.75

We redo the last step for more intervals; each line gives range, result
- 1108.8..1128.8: 1.95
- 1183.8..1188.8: 2.34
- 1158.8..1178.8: 2.25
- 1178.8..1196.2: 2.37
